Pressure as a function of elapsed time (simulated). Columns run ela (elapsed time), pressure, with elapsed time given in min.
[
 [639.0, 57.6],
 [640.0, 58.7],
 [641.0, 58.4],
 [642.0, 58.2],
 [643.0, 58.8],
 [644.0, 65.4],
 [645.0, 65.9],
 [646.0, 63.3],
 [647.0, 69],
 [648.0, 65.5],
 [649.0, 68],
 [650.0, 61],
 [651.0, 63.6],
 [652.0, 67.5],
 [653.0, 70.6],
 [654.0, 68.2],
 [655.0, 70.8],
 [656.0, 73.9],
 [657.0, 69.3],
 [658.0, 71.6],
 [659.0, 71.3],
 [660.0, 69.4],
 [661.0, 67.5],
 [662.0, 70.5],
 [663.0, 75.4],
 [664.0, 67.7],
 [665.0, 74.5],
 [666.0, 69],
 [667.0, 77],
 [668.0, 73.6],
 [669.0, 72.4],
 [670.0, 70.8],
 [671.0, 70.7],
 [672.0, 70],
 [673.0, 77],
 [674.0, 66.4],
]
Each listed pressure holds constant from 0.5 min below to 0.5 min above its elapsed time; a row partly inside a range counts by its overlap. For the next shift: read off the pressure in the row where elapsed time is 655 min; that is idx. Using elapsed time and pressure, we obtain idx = 70.8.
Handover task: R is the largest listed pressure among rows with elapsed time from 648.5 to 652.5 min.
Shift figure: 68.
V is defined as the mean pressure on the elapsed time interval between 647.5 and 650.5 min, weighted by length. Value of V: 64.8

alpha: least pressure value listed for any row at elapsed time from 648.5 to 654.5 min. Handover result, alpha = 61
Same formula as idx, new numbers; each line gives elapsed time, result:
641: 58.4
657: 69.3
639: 57.6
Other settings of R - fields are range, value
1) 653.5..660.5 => 73.9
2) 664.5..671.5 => 77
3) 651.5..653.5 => 70.6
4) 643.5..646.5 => 65.9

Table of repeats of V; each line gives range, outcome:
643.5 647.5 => 65.9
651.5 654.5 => 68.8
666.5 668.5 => 75.3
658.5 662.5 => 69.7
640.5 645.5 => 61.3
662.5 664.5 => 71.6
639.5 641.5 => 58.5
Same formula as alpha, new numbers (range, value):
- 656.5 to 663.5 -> 67.5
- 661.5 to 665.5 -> 67.7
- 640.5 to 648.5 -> 58.2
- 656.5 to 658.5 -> 69.3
